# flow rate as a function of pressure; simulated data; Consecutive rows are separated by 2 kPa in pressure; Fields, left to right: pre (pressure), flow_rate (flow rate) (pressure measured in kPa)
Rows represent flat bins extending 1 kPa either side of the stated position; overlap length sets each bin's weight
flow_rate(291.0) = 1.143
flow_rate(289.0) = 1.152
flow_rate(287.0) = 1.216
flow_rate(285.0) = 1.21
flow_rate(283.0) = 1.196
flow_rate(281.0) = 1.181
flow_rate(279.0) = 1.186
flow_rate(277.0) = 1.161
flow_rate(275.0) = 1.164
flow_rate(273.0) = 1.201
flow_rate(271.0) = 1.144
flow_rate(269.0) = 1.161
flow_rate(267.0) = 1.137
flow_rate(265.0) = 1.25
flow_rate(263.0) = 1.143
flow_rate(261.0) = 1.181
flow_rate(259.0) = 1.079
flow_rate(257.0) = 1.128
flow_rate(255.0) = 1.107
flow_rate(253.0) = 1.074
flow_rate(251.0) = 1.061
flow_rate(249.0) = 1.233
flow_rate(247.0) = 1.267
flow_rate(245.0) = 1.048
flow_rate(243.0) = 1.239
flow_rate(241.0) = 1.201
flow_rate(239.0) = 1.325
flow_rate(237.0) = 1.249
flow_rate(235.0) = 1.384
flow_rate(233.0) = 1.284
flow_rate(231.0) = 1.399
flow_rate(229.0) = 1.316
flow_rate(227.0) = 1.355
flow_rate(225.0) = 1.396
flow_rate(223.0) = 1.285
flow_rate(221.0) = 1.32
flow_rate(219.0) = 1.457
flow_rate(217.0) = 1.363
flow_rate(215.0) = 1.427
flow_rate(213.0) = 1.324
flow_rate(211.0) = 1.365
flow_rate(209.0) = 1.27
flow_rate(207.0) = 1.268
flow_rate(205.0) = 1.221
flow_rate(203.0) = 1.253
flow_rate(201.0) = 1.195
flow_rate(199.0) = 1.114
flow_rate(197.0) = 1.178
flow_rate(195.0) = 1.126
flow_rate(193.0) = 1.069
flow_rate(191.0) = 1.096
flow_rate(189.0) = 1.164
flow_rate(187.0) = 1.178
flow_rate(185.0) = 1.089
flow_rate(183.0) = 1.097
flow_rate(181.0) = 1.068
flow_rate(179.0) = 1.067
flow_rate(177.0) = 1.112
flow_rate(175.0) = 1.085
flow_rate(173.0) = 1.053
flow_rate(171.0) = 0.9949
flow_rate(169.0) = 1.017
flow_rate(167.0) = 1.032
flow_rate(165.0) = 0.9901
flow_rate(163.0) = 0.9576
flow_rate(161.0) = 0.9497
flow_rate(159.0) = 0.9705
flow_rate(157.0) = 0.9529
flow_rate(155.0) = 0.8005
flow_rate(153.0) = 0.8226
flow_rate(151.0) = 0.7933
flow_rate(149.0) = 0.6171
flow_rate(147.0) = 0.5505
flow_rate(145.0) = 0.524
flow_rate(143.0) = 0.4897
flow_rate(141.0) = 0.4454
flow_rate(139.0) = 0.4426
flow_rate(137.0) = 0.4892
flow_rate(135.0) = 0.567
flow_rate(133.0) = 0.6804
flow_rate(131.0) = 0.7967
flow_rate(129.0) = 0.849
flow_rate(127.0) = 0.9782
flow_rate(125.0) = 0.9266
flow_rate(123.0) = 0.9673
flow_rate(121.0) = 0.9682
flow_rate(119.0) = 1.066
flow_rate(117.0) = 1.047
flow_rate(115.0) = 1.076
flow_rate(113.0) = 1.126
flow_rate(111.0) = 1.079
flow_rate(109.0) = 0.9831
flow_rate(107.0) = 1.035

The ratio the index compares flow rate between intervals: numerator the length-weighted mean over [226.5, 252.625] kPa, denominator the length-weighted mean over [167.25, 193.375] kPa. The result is 1.16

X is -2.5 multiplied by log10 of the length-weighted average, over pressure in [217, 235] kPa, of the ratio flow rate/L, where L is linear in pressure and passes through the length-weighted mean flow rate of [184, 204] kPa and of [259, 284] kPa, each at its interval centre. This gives -0.17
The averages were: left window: 1.15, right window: 1.17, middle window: 1.35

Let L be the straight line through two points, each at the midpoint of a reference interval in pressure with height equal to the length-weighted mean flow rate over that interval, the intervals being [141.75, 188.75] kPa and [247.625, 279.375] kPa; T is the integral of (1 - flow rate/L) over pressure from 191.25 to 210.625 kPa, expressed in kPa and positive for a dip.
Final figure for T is -3.53 kPa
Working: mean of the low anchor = 0.924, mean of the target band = 1.19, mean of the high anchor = 1.15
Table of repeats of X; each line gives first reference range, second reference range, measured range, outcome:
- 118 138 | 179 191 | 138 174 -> 0.22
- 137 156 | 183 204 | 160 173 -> -0.19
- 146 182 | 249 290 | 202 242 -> -0.24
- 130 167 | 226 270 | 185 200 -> -0.20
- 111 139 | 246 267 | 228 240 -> -0.20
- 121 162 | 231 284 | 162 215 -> -0.23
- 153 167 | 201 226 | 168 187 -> -0.01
